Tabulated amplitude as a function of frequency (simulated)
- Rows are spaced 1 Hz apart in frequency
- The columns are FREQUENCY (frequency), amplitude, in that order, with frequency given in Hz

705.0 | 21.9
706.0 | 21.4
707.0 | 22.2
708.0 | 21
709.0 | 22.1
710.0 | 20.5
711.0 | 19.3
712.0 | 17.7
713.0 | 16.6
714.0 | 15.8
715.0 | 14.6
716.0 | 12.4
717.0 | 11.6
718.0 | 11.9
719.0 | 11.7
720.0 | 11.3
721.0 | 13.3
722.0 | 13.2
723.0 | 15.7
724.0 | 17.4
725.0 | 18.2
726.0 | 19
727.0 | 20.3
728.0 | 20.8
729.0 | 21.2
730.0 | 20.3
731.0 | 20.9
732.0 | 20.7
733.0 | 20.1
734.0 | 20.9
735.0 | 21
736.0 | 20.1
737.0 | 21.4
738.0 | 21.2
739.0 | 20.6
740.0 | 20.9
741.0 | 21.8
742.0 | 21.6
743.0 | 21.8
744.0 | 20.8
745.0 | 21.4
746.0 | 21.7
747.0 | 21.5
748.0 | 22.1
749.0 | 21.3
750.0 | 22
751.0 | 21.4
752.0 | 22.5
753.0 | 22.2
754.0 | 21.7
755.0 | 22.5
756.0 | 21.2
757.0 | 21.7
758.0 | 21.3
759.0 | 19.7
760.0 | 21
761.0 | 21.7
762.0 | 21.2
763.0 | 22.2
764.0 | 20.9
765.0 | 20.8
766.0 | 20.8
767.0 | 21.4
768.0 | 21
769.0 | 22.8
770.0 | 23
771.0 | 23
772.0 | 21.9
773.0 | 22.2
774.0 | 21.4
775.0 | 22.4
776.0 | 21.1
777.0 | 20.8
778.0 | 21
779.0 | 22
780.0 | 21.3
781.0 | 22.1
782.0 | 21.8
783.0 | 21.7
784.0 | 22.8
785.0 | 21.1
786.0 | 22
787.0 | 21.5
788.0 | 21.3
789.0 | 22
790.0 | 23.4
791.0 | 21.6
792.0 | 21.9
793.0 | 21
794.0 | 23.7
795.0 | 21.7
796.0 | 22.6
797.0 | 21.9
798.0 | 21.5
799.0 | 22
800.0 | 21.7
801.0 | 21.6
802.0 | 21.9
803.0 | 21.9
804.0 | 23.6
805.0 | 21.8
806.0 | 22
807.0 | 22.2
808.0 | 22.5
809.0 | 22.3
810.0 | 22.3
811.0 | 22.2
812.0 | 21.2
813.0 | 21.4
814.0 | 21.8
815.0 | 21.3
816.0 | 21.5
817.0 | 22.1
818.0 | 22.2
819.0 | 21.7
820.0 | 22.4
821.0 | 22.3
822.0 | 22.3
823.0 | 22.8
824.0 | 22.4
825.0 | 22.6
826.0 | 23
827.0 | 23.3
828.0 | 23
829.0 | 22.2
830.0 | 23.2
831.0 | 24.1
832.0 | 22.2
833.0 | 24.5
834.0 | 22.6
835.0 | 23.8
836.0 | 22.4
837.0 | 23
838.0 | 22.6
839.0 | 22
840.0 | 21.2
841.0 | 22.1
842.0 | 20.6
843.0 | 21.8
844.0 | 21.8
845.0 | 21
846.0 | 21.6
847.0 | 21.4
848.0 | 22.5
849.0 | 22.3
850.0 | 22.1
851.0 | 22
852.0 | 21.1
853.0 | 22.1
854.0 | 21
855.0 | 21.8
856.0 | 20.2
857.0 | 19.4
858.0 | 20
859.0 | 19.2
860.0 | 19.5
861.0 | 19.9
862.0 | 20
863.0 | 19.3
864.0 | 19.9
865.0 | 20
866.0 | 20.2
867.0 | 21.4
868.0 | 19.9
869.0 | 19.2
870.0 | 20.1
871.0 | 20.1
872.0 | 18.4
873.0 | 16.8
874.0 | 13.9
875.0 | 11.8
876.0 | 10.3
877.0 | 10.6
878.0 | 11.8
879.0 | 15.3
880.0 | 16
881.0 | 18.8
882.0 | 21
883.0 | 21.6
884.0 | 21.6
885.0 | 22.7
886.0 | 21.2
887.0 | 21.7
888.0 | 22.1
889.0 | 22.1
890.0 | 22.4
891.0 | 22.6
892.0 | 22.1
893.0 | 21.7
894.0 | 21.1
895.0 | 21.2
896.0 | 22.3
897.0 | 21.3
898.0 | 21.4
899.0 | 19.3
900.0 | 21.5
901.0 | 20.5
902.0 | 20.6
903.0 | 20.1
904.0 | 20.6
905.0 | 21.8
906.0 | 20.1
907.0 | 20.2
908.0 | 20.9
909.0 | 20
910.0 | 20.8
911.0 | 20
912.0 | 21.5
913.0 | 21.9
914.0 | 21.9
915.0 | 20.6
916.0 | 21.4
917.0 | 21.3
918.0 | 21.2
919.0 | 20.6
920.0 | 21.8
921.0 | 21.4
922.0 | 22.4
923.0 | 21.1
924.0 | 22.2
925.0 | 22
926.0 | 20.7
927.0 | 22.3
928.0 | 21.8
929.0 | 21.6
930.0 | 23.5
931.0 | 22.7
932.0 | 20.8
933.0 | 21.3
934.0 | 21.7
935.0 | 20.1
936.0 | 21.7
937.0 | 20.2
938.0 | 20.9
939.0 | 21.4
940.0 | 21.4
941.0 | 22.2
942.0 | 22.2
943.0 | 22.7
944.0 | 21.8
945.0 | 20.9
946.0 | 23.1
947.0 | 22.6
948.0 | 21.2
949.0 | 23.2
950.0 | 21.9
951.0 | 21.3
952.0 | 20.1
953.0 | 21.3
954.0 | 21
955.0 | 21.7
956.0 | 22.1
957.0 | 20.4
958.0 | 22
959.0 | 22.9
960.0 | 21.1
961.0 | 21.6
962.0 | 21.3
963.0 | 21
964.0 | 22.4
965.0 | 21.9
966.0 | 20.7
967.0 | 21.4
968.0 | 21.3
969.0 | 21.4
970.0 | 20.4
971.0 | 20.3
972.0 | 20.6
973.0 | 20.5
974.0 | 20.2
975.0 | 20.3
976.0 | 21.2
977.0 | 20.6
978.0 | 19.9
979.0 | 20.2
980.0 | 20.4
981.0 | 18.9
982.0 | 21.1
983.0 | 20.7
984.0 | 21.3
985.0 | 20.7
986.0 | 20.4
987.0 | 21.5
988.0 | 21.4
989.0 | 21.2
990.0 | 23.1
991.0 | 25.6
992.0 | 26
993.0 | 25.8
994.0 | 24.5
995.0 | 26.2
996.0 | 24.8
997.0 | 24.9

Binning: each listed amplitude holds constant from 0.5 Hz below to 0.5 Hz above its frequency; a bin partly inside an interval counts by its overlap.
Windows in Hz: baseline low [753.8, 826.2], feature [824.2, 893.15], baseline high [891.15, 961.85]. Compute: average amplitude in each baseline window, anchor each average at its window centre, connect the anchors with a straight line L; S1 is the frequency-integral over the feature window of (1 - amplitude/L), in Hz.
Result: 3.6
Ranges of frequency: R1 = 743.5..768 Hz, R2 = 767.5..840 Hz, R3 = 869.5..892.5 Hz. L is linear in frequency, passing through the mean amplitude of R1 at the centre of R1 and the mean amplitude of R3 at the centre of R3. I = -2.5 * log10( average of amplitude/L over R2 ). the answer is -0.10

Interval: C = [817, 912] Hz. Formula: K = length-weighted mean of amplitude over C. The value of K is 20.7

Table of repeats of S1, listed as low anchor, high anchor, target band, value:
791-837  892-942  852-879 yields 4.30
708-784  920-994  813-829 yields -1.31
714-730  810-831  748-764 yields -3.23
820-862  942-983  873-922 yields 3.68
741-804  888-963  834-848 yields -0.25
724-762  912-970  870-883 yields 3.39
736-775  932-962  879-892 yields 0.36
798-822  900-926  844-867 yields 0.86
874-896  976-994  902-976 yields -3.18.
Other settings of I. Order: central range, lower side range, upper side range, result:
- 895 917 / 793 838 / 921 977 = 0.044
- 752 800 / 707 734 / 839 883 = -0.196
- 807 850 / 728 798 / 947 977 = -0.040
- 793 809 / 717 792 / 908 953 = -0.066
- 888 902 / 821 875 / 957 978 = -0.018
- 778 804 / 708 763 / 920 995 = -0.102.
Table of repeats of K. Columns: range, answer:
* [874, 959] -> 20.8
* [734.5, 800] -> 21.6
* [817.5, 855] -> 22.3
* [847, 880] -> 18.8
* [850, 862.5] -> 20.6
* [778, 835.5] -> 22.2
